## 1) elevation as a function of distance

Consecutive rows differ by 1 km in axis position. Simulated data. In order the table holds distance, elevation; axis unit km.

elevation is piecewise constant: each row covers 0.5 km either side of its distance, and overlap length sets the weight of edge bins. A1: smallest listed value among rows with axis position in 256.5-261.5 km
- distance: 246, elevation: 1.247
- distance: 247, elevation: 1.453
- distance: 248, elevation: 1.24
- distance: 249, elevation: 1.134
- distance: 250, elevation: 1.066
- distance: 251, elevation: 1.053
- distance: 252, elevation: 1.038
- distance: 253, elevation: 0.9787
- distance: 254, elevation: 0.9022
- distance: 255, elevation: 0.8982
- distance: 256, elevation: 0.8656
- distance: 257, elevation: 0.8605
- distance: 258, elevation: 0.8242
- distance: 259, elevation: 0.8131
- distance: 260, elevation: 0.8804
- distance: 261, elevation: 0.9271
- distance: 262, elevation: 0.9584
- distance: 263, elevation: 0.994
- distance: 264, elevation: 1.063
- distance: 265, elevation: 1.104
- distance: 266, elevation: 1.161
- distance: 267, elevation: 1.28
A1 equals 0.8131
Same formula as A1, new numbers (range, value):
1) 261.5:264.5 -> 0.9584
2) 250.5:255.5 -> 0.8982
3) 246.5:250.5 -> 1.066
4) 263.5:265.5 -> 1.063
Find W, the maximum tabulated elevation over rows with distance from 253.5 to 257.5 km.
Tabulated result 0.9022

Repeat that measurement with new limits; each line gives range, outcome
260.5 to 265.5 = 1.104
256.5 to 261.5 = 0.9271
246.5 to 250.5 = 1.453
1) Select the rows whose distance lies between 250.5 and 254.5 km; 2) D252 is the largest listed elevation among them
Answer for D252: 1.053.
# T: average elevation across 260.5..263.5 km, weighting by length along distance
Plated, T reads 0.96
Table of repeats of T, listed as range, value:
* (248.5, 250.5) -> 1.1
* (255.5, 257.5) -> 0.863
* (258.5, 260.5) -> 0.847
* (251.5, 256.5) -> 0.937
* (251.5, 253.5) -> 1.01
